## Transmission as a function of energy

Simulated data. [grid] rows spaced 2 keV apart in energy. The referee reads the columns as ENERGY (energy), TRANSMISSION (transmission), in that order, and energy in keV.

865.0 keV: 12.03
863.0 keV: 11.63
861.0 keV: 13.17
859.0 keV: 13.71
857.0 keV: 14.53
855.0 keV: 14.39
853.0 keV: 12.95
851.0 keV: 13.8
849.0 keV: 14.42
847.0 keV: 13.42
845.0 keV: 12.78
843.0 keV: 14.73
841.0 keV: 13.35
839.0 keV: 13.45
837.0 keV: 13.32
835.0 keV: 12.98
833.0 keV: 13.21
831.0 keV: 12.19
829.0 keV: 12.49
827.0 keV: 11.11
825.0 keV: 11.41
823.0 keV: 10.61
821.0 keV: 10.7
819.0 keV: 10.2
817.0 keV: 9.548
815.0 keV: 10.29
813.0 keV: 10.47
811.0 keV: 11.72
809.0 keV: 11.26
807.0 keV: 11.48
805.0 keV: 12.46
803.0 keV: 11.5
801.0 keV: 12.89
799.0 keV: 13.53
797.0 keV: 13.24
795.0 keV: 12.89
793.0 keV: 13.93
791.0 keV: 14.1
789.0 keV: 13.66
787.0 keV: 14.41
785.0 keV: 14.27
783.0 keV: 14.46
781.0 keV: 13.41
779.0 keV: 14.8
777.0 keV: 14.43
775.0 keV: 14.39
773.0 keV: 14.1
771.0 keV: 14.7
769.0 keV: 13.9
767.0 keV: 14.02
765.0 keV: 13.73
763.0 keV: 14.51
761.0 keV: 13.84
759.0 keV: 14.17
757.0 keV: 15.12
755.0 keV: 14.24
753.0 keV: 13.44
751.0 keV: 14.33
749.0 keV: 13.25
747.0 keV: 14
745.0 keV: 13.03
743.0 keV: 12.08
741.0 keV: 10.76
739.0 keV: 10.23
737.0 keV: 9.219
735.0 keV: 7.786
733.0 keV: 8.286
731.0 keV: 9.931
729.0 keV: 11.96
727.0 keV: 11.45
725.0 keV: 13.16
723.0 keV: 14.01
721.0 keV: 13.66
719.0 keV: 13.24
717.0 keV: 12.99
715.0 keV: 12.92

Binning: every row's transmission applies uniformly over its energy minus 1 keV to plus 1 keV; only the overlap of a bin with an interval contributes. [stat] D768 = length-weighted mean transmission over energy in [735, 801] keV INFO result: 13.5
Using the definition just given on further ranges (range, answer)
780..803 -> 13.6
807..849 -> 12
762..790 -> 14.2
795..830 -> 11.5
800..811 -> 11.9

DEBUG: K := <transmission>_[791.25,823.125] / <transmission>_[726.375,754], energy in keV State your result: 1.03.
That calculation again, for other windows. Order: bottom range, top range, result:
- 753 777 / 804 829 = 0.77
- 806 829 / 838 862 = 1.26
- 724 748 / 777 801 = 1.26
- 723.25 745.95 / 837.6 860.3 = 1.27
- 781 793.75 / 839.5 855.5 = 0.97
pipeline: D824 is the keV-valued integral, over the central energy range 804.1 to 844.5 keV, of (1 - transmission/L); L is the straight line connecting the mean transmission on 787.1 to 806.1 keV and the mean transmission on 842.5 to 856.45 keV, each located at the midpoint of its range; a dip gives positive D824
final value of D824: 4.9 keV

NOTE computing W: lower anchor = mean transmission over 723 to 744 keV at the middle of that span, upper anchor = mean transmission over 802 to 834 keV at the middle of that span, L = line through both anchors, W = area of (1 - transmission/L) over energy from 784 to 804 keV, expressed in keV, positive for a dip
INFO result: -4.20 keV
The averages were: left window 10.7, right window 11.3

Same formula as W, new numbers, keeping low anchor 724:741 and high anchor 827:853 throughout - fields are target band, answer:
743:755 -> -3.1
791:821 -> 1.0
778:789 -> -2.4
